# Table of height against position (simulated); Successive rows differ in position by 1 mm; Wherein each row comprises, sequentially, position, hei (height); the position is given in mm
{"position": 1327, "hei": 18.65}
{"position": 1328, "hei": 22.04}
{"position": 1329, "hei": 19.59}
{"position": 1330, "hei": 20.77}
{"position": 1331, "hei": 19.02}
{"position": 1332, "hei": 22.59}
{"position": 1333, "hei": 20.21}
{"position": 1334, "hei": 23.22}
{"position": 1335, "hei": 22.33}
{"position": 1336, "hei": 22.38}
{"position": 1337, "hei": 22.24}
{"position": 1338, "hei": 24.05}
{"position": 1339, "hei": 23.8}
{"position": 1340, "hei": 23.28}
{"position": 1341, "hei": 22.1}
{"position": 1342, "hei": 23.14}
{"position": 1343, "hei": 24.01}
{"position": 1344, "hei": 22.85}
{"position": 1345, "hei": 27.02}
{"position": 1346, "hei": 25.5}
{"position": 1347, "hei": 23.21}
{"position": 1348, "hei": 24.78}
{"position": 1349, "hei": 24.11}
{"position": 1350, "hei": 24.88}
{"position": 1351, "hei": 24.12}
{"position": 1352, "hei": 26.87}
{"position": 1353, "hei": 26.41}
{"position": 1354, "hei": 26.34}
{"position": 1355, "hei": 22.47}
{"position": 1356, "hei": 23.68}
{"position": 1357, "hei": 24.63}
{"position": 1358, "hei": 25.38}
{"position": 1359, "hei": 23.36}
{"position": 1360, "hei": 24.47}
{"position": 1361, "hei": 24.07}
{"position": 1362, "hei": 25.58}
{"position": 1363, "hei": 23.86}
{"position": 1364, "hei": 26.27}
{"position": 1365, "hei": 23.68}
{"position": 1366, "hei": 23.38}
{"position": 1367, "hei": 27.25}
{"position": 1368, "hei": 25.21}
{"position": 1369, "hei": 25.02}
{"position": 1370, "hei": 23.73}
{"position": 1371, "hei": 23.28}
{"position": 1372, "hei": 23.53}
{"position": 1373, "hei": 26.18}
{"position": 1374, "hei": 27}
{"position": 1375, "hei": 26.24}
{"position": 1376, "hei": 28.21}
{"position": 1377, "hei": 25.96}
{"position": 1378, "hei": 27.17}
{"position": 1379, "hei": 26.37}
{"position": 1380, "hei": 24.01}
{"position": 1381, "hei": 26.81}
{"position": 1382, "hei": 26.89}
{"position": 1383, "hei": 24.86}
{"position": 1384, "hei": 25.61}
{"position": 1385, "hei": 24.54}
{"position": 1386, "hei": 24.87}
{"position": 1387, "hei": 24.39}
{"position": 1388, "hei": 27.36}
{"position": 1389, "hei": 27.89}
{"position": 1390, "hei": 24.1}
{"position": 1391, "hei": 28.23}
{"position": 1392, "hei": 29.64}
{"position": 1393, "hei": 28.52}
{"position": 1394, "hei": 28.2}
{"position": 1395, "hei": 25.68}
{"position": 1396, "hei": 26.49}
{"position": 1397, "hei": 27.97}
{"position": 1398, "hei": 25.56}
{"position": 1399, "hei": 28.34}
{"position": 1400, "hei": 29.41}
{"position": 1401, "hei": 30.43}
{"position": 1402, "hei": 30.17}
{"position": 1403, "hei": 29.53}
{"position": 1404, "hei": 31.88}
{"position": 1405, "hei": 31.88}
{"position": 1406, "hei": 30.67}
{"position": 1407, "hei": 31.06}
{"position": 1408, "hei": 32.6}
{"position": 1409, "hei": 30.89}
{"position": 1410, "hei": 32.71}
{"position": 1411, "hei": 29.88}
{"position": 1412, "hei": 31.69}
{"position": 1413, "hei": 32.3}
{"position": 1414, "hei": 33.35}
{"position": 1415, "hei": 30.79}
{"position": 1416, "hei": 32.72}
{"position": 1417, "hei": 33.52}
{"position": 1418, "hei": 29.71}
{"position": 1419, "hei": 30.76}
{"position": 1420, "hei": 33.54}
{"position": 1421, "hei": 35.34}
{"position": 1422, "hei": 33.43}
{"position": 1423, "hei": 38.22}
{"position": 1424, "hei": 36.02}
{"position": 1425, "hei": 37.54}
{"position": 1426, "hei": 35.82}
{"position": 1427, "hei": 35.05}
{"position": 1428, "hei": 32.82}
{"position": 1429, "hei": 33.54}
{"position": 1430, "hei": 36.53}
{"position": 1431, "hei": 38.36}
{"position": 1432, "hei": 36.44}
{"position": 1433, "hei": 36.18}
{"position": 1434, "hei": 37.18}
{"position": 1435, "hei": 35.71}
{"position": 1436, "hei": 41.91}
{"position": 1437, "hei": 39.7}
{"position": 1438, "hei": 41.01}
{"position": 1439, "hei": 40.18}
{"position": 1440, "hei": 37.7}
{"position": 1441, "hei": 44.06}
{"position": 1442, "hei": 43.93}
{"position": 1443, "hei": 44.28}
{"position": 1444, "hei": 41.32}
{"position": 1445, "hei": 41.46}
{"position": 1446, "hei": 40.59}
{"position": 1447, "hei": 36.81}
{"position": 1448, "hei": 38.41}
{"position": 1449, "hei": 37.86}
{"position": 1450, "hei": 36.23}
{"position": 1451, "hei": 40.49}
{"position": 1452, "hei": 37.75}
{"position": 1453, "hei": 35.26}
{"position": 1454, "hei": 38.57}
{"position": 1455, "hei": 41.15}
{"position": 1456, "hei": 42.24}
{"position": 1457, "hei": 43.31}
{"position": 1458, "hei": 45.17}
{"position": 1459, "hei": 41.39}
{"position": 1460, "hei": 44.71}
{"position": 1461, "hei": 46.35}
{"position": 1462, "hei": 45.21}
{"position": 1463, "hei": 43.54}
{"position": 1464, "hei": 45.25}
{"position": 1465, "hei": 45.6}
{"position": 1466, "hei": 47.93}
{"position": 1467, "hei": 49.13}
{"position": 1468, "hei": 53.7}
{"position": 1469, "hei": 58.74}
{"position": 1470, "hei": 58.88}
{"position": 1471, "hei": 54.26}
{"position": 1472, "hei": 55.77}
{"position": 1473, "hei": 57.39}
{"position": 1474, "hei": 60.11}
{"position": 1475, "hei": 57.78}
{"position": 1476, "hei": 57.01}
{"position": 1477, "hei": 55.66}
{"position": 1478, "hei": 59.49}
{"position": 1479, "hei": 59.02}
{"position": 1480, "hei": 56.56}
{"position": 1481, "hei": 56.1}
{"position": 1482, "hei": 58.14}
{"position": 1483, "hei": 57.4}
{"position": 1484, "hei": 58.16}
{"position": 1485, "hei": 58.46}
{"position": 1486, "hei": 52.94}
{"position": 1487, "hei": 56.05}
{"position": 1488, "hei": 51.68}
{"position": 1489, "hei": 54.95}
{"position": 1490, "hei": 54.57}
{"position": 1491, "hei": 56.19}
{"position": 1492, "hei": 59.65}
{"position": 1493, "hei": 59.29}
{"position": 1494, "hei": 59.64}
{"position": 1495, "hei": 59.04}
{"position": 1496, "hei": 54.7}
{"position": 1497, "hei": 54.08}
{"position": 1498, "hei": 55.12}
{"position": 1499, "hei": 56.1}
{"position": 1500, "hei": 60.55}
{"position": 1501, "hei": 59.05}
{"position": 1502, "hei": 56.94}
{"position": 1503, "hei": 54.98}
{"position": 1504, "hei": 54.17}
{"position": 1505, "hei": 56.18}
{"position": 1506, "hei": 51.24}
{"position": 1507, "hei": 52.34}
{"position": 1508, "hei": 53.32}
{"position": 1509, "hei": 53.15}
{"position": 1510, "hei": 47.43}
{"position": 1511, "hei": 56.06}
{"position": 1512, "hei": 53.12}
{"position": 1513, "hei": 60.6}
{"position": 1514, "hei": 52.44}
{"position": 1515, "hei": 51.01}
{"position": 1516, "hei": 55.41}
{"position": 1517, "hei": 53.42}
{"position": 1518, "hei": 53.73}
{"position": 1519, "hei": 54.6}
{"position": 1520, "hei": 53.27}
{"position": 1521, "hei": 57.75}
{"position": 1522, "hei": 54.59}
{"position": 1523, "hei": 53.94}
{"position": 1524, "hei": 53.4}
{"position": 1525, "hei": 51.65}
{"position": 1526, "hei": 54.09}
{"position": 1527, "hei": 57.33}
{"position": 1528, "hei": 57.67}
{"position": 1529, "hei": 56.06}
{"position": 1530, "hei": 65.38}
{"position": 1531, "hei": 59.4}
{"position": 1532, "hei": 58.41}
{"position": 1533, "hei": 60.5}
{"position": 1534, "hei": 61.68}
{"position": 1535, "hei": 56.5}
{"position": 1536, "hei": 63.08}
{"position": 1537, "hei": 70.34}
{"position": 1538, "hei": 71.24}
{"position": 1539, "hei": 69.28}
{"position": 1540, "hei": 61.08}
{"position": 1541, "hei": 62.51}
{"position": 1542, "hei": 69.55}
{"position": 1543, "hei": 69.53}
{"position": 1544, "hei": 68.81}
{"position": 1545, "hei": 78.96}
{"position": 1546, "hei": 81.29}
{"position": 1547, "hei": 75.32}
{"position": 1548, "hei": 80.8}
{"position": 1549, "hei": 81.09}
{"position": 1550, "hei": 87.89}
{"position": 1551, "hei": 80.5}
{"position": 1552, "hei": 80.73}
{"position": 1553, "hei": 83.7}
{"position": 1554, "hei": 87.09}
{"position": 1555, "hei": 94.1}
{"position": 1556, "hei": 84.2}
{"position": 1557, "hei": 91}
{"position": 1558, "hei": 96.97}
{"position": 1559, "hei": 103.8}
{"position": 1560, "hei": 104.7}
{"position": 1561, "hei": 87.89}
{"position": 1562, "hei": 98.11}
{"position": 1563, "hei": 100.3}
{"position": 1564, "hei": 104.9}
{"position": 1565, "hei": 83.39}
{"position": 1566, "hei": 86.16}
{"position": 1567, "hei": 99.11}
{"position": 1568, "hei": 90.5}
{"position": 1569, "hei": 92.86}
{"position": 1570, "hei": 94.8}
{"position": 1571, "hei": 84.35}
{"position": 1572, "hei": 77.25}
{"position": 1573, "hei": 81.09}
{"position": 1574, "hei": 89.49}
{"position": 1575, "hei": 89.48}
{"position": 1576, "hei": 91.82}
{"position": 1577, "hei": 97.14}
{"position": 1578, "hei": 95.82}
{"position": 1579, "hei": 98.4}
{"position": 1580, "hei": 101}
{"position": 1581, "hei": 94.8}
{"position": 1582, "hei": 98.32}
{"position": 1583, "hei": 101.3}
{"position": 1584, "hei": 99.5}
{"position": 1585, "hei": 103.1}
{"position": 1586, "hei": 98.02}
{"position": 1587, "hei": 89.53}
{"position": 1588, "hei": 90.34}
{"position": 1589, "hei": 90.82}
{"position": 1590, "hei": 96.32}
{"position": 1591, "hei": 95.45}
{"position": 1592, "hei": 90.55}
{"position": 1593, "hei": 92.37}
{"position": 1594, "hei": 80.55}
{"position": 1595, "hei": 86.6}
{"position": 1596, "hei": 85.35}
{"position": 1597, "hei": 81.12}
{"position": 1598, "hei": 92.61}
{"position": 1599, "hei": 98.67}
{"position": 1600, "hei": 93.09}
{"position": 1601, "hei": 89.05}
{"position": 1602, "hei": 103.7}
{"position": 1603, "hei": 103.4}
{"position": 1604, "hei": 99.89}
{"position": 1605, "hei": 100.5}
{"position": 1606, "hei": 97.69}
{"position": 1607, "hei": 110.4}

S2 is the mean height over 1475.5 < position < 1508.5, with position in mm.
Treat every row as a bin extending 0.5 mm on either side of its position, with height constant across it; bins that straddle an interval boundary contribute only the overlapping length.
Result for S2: 56.3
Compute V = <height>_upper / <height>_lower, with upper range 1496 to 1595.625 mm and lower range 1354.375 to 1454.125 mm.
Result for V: 2.4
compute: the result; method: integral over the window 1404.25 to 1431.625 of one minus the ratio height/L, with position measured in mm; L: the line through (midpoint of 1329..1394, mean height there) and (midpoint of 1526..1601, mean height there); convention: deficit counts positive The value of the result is 5.26 mm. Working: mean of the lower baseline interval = 24.7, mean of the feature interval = 33.4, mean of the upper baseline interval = 84.1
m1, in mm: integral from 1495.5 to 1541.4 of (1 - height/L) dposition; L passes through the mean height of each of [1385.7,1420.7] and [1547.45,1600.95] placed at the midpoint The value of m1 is 9.3 mm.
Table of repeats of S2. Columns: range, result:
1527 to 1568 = 78.2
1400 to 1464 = 36.8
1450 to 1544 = 54.7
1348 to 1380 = 25.1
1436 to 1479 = 45.9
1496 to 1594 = 74.7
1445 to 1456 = 38.6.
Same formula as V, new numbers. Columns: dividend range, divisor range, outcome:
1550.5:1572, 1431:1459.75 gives 2.29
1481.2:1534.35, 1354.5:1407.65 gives 2.11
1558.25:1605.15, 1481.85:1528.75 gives 1.70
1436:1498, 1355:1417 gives 1.80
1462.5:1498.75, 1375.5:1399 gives 2.09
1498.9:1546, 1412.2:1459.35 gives 1.56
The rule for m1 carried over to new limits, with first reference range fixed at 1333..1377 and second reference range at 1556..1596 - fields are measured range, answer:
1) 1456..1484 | 3.8 mm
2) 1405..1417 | 2.9 mm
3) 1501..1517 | 4.1 mm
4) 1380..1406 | 6.3 mm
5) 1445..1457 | 3.4 mm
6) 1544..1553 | 0.5 mm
